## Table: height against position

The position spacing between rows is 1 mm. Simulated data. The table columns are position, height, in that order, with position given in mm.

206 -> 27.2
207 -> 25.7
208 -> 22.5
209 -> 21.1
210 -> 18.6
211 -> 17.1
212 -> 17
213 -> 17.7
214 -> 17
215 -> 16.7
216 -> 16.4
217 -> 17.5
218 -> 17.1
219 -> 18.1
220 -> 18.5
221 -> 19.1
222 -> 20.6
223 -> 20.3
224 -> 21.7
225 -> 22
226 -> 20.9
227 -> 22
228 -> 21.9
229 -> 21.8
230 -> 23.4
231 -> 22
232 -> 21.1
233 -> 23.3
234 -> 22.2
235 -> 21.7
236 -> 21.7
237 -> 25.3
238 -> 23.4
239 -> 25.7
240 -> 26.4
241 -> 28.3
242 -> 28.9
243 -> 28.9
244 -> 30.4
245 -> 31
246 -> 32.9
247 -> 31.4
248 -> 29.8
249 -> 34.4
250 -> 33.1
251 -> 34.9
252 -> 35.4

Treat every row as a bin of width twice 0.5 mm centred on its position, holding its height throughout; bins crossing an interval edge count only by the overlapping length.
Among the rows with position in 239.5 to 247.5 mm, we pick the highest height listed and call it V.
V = 32.9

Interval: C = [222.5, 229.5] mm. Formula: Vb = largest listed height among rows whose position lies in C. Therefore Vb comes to 22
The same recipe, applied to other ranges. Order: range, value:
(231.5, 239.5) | 25.7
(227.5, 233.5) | 23.4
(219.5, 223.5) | 20.6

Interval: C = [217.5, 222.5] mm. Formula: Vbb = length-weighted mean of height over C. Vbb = 18.7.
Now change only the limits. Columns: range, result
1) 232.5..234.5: 22.8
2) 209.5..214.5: 17.5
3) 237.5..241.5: 25.9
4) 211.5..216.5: 17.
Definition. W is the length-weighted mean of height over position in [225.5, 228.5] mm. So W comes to 21.6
